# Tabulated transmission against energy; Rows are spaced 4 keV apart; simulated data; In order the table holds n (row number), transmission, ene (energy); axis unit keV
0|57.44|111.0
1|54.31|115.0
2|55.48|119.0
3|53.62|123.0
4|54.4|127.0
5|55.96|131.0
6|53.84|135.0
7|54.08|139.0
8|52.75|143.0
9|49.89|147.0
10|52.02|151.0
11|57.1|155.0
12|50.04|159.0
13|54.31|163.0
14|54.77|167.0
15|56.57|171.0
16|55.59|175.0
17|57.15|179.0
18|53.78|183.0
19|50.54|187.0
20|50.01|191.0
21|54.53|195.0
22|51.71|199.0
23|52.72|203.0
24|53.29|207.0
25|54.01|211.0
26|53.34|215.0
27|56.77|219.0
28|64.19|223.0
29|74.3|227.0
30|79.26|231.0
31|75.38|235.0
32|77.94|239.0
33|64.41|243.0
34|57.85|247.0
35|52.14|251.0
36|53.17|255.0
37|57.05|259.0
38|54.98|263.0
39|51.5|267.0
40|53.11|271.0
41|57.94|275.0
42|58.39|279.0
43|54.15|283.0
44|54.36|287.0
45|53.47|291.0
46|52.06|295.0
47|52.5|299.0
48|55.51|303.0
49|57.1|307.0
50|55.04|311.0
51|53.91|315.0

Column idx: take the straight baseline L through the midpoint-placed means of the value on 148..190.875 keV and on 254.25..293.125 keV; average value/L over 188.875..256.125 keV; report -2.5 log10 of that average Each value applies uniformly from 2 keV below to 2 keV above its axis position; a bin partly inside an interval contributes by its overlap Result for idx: -0.11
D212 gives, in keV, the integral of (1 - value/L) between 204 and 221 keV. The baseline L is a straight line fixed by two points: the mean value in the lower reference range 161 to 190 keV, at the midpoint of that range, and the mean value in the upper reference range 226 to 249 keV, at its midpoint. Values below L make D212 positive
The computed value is 2.71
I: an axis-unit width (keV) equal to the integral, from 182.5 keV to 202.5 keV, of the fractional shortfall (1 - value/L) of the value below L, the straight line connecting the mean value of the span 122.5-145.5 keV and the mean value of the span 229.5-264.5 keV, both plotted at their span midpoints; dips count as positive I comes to 2.3 keV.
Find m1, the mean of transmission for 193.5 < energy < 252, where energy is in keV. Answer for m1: 61.7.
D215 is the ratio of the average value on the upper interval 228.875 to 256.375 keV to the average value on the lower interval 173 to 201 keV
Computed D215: 1.24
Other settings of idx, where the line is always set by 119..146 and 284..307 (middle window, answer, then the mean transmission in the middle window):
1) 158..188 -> -0.01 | 54.3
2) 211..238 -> -0.23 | 66.6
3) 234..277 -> -0.10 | 59.2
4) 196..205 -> 0.03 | 52.5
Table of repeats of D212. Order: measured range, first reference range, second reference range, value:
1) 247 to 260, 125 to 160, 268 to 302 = -0.06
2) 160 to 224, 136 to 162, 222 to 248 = 7.67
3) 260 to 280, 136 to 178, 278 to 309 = -0.25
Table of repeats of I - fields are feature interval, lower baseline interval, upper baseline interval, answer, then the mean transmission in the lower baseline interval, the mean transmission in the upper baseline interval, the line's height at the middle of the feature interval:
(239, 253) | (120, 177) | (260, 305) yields -1.72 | 54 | 54.4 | 54.3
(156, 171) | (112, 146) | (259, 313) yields 0.16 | 54.3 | 54.7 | 54.4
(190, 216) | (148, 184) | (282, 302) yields 0.61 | 54.5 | 53.4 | 54.2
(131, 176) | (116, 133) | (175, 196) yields 0.29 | 54.8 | 53.4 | 54.1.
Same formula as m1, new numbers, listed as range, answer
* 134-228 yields 54.7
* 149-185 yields 54.6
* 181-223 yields 53.6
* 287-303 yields 53.2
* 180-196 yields 52.4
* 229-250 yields 70.1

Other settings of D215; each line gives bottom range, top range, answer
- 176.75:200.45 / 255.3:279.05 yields 1.04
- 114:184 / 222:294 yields 1.12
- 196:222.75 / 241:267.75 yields 1.03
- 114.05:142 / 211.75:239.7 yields 1.24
